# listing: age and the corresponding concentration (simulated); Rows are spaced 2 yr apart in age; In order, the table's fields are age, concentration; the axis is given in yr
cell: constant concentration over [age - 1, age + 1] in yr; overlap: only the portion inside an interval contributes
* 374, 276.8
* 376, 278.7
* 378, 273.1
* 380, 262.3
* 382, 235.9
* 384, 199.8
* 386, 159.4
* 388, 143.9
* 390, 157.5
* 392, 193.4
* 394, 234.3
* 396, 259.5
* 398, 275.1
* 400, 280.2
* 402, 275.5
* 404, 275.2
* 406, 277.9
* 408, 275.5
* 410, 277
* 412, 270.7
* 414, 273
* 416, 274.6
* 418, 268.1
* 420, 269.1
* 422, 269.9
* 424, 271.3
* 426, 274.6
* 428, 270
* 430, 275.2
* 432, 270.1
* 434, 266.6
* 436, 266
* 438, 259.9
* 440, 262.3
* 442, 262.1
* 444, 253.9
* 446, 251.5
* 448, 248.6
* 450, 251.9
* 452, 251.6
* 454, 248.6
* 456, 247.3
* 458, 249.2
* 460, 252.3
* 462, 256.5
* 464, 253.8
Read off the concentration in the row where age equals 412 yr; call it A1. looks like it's 270.7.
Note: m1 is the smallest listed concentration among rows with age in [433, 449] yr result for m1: 248.6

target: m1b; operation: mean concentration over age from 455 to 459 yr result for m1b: 248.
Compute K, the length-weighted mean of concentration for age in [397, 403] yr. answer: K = 277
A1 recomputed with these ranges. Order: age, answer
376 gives 278.7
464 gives 253.8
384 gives 199.8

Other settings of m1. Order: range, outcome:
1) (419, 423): 269.1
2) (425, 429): 270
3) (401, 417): 270.7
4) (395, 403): 259.5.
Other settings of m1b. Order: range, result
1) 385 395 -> 178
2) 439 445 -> 259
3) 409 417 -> 274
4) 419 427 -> 271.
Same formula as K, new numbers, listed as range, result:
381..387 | 198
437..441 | 261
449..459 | 250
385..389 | 152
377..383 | 257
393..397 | 247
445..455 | 250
